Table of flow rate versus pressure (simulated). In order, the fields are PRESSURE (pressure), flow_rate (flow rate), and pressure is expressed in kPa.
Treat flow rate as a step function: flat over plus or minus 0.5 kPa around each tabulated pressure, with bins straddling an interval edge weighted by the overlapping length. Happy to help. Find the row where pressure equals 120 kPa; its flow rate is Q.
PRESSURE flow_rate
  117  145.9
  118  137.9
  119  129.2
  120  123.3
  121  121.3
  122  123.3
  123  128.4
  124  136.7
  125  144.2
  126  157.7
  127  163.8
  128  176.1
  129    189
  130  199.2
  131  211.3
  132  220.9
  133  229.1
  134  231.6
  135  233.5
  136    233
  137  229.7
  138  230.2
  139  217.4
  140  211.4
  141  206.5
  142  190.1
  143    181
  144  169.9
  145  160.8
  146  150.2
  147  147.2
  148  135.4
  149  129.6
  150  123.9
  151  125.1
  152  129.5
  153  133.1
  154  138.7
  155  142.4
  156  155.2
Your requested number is 123.3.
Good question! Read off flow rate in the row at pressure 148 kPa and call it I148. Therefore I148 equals 135.4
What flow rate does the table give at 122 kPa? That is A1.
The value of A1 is 123.3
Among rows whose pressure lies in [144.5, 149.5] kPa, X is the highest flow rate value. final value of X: 160.8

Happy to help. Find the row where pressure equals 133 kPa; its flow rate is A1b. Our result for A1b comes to 229.1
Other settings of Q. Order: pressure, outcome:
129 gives 189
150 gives 123.9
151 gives 125.1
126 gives 157.7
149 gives 129.6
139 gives 217.4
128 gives 176.1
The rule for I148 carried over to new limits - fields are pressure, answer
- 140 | 211.4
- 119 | 129.2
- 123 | 128.4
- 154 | 138.7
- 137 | 229.7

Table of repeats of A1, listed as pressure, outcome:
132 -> 220.9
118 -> 137.9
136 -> 233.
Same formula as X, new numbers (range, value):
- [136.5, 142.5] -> 230.2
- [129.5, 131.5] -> 211.3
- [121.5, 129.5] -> 189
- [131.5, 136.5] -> 233.5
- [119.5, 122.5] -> 123.3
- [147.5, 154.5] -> 138.7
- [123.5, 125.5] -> 144.2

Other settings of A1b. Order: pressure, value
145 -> 160.8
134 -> 231.6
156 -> 155.2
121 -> 121.3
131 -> 211.3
